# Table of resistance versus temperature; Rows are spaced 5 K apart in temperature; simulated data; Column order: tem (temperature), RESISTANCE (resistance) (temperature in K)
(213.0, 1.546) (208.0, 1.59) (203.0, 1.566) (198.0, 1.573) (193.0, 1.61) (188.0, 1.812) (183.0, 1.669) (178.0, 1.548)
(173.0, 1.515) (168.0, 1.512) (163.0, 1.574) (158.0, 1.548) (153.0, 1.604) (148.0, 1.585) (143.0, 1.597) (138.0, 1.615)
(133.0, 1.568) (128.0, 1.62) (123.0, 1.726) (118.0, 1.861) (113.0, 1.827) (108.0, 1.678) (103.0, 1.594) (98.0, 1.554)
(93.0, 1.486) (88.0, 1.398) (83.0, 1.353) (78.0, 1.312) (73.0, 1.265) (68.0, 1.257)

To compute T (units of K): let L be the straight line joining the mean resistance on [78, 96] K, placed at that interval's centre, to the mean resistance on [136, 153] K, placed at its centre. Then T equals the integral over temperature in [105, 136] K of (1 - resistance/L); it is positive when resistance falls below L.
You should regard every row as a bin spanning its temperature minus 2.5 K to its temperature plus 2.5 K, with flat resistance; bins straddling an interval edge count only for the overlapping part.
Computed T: -4.0 K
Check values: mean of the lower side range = 1.4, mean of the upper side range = 1.6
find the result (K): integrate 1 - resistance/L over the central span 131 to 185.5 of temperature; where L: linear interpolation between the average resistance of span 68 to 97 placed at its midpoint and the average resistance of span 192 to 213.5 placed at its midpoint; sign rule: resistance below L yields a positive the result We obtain -2.8 K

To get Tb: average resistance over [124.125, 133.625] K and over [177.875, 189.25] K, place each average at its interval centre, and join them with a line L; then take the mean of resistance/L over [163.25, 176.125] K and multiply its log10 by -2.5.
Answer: 0.098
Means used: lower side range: 1.62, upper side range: 1.69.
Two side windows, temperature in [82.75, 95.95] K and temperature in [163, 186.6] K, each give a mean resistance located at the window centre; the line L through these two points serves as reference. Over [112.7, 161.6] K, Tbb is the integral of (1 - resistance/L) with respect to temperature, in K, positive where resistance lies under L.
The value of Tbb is -4.5 K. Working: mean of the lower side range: 1.43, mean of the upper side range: 1.57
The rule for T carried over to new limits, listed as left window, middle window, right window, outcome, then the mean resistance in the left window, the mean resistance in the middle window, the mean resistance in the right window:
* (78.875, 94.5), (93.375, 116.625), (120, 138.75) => -2.4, 1.4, 1.66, 1.64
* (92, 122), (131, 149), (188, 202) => 0.7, 1.68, 1.59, 1.63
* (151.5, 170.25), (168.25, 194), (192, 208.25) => -0.8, 1.56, 1.62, 1.58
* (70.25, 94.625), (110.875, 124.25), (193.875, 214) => -3.7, 1.36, 1.81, 1.57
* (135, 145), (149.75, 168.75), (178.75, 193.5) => 0.9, 1.6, 1.56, 1.69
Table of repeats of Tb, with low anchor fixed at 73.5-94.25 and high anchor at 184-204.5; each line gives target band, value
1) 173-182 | 0.031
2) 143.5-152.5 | -0.043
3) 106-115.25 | -0.217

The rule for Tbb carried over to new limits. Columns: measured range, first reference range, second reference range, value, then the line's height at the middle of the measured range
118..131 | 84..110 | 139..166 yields -1.26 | 1.56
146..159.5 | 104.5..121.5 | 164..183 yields 0.36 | 1.63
